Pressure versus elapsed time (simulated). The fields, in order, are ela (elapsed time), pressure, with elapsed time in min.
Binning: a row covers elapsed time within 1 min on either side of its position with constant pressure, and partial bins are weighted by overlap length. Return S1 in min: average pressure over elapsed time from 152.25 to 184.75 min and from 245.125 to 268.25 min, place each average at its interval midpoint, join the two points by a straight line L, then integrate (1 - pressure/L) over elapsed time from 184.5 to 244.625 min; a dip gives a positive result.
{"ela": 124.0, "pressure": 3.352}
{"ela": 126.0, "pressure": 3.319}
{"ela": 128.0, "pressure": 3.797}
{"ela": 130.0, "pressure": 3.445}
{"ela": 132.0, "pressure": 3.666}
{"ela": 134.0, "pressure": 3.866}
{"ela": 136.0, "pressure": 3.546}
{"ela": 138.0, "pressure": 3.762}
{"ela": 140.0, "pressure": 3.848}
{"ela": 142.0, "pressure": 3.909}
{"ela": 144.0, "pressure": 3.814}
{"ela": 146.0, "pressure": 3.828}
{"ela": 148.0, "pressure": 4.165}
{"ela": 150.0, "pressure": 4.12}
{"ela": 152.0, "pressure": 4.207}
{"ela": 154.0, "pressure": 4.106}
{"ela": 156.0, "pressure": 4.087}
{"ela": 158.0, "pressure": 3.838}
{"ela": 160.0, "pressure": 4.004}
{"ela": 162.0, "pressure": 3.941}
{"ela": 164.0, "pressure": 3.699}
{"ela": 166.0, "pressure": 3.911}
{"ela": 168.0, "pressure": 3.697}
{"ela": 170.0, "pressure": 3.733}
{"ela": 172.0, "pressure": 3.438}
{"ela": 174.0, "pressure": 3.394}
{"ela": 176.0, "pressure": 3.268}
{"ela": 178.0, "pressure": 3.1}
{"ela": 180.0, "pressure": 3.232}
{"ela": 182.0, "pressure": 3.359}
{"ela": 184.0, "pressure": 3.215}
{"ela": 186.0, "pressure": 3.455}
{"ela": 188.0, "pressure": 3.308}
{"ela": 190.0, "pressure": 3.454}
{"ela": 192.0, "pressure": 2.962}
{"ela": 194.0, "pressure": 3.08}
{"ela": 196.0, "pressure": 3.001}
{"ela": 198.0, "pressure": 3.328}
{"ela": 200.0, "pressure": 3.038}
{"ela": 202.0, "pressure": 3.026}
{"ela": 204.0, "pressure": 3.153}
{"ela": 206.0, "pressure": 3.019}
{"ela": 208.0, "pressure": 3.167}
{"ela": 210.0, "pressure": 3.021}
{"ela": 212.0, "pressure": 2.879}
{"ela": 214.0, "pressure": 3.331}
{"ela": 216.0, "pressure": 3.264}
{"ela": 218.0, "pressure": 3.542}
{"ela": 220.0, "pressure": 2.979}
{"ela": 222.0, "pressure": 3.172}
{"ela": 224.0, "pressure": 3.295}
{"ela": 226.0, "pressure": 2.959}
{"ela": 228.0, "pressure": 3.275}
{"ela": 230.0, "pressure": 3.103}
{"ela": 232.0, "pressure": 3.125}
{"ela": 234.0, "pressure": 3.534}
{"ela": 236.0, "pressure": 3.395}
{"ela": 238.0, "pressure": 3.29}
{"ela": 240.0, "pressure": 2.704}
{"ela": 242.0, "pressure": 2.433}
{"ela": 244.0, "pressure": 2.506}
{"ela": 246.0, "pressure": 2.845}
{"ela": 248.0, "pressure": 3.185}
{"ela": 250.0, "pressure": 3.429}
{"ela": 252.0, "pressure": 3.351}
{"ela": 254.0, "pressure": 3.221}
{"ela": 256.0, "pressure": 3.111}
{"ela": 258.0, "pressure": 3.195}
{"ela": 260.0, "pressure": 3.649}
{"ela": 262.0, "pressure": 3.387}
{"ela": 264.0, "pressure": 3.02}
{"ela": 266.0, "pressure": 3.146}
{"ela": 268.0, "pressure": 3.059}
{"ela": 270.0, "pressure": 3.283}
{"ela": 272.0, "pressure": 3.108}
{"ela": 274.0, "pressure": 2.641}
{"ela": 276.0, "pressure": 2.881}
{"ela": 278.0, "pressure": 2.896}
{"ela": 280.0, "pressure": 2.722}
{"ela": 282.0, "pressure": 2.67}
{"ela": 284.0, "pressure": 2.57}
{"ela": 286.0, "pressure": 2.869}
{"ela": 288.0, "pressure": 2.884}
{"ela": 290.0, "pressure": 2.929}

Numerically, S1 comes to 5.1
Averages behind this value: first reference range 3.64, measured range 3.13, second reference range 3.22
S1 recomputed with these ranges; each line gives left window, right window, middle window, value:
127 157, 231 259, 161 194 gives 1.6 min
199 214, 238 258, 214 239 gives -1.8 min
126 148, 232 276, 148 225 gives 1.3 min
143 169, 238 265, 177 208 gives 3.8 min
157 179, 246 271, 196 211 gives 1.6 min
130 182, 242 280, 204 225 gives 1.3 min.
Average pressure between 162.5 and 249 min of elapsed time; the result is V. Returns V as 3.21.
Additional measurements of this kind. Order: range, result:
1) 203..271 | 3.15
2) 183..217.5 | 3.16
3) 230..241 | 3.2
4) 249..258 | 3.27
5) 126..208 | 3.56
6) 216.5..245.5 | 3.09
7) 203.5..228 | 3.15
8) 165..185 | 3.43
